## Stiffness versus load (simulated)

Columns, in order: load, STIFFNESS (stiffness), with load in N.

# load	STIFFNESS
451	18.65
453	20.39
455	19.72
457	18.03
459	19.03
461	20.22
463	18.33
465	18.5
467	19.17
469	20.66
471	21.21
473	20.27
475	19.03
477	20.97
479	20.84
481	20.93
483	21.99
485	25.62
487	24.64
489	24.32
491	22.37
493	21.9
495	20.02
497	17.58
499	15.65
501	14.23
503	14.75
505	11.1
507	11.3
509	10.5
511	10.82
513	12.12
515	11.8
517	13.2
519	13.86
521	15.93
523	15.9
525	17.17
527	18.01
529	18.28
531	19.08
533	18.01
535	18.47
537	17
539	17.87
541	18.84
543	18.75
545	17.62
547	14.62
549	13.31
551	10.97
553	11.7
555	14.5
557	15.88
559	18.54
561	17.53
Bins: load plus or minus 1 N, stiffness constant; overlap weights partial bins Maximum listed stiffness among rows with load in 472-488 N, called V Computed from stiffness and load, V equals 25.62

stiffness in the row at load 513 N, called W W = 12.12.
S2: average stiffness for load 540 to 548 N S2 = 17.5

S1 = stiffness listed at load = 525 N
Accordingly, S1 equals 17.17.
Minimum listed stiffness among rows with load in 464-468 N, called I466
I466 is 18.5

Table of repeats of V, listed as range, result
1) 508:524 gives 15.93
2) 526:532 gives 19.08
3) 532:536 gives 18.47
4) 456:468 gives 20.22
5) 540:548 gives 18.84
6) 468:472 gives 21.21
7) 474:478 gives 20.97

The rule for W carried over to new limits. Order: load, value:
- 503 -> 14.75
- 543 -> 18.75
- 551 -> 10.97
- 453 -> 20.39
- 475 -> 19.03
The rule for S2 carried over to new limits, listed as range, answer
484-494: 23.8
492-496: 21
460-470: 19.4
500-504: 14.5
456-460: 18.5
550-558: 13.3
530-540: 18.1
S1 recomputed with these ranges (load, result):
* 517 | 13.2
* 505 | 11.1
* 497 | 17.58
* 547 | 14.62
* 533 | 18.01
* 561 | 17.53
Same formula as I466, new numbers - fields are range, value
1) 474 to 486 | 19.03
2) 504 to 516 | 10.5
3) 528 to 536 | 18.01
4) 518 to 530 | 13.86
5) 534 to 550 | 13.31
